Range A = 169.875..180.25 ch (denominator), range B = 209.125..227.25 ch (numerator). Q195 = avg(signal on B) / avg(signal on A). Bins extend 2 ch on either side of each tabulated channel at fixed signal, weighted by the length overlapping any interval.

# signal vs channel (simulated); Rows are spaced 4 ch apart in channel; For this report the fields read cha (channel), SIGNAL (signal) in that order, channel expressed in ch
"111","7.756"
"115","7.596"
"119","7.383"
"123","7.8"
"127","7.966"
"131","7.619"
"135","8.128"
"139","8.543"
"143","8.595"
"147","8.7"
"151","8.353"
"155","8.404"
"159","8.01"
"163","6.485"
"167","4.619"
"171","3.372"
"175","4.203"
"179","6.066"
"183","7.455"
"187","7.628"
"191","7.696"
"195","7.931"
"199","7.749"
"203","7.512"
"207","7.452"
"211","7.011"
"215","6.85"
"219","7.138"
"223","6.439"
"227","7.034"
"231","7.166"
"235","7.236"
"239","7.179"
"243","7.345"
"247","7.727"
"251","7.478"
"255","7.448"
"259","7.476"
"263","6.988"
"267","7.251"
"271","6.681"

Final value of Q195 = 1.5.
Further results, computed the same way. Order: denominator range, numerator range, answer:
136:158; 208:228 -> 0.82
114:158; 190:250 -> 0.90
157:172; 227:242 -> 1.24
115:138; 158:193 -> 0.78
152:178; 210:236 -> 1.17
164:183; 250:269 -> 1.47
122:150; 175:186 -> 0.78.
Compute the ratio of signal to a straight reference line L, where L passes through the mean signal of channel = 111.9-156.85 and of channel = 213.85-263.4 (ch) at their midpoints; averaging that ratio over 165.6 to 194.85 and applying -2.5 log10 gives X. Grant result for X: 0.26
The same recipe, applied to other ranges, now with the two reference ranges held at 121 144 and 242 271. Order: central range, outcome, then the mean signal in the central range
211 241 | 0.08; 7.01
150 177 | 0.28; 6.13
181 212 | 0.02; 7.57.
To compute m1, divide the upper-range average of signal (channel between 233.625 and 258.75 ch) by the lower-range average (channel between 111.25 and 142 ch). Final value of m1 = 0.94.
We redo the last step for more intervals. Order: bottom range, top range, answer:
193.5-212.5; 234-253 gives 0.98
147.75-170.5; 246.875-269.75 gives 1.05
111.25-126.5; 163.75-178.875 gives 0.59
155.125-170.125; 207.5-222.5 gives 1.09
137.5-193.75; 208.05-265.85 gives 1.03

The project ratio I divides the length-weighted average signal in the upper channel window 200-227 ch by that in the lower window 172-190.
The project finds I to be 1.1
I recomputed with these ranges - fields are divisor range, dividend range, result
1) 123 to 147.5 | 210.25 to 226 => 0.84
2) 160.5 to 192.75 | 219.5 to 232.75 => 1.16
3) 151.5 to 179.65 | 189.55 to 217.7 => 1.24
